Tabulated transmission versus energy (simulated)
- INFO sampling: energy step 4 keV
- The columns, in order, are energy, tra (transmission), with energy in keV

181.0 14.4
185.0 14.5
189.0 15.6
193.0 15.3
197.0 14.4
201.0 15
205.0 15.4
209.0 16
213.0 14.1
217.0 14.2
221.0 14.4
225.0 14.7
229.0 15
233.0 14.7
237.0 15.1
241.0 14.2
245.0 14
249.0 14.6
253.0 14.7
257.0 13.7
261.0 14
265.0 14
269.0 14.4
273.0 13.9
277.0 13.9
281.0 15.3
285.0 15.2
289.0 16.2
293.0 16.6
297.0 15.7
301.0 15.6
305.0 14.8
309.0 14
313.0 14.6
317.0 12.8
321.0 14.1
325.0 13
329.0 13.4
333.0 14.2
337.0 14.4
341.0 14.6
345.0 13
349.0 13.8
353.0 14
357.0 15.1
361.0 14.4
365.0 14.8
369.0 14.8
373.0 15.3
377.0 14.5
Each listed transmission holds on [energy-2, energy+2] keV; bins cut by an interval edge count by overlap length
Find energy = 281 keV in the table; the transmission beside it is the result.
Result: 15.3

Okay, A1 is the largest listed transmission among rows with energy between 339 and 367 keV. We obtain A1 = 15.1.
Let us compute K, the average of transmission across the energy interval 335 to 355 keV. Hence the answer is 14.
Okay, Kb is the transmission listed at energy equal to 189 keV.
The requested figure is 15.6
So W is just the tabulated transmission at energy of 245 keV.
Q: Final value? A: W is 14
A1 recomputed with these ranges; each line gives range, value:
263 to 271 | 14.4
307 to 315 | 14.6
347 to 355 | 14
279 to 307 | 16.6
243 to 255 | 14.7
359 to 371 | 14.8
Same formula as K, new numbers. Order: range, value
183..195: 15.1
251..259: 14.2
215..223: 14.3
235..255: 14.5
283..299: 15.9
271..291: 14.9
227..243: 14.8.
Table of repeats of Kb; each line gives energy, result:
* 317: 12.8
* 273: 13.9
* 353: 14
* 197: 14.4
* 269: 14.4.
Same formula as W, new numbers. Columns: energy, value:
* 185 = 14.5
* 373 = 15.3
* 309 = 14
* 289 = 16.2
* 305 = 14.8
